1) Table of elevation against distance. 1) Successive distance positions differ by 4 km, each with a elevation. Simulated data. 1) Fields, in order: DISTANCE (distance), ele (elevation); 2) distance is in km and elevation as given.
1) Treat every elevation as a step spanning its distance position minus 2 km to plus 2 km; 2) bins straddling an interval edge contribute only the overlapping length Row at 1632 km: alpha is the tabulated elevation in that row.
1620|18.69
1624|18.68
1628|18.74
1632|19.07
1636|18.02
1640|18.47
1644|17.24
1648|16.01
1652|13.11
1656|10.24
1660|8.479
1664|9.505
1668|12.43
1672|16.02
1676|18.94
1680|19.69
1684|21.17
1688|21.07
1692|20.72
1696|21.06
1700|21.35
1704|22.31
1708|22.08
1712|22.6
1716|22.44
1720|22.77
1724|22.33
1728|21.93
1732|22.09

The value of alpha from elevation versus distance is 19.07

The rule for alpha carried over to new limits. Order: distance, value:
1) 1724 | 22.33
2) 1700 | 21.35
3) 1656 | 10.24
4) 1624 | 18.68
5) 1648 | 16.01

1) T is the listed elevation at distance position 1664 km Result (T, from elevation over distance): 9.505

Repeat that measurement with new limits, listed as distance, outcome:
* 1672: 16.02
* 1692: 20.72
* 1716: 22.44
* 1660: 8.479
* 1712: 22.6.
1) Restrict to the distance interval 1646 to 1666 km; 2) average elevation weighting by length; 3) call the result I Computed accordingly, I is 11.5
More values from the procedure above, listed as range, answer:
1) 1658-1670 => 10.1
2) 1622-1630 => 18.7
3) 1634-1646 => 17.9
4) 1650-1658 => 11.7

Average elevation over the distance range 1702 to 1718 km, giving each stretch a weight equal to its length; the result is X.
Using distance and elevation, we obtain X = 22.4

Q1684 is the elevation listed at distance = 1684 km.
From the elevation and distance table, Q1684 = 21.17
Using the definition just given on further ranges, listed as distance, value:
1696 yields 21.06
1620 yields 18.69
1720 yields 22.77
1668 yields 12.43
